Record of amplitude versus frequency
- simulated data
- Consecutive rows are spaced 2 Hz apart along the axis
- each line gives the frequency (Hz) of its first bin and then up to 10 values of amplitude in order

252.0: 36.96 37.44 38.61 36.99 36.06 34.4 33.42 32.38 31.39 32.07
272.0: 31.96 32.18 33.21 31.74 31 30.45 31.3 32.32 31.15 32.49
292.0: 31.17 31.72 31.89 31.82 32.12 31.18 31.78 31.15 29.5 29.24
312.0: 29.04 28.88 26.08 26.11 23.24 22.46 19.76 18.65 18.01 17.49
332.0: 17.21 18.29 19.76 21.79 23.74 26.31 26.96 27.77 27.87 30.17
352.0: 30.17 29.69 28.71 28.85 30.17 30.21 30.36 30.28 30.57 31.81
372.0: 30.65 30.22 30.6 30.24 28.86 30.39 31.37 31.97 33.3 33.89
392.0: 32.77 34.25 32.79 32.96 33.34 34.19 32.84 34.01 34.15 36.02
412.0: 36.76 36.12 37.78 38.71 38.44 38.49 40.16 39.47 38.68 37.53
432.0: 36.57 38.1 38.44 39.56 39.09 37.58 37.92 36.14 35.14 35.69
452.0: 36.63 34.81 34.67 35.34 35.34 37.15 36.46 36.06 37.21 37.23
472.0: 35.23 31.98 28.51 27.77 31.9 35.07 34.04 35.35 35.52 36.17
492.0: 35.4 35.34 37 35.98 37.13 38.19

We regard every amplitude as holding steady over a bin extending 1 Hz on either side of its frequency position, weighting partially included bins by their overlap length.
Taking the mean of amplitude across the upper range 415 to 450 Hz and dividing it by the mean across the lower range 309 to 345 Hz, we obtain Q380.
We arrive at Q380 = 1.7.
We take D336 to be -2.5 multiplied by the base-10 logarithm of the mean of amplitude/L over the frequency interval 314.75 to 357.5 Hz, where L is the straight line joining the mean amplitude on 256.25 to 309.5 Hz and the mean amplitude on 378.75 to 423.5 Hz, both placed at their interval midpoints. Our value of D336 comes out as 0.36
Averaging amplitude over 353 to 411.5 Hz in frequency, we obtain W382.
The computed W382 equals 31.7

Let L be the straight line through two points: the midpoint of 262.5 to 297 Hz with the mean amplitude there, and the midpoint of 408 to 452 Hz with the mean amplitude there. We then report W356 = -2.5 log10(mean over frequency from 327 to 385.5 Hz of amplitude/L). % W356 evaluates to 0.27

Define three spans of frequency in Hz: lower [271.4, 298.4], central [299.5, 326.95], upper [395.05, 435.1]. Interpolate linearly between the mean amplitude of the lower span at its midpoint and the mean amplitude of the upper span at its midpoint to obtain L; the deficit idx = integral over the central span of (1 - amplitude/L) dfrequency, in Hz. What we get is 4.8 Hz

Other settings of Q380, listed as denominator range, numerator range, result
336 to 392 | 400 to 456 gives 1.25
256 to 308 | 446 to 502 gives 1.08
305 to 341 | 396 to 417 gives 1.49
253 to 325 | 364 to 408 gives 1.03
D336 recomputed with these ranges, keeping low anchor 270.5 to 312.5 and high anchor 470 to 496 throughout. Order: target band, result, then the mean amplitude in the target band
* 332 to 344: 0.41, 22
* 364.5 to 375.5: 0.06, 30.7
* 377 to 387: 0.07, 30.6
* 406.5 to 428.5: -0.14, 37.6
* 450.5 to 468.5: -0.08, 35.9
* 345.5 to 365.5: 0.10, 29.5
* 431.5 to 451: -0.13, 37.4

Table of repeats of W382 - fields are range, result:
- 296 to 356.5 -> 25.9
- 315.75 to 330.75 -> 21.3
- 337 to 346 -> 25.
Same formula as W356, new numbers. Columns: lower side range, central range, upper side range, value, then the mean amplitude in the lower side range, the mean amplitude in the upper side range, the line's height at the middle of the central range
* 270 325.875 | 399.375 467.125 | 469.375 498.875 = -0.12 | 29.7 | 34.1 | 32.9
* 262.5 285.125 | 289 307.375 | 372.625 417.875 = 0.02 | 32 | 33.2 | 32.2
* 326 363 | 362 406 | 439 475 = -0.10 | 25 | 36.1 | 28.9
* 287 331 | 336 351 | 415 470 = 0.16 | 27.5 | 37.3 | 30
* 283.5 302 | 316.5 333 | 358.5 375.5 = 0.45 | 31.8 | 30.5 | 31.2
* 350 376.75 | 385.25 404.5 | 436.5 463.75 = -0.03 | 30.2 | 36.6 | 32.5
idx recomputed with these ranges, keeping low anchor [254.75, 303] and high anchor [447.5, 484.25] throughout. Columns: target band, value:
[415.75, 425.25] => -1.3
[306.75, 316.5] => 1.3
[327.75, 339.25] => 4.9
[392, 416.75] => -0.4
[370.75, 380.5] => 1.0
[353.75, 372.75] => 1.9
